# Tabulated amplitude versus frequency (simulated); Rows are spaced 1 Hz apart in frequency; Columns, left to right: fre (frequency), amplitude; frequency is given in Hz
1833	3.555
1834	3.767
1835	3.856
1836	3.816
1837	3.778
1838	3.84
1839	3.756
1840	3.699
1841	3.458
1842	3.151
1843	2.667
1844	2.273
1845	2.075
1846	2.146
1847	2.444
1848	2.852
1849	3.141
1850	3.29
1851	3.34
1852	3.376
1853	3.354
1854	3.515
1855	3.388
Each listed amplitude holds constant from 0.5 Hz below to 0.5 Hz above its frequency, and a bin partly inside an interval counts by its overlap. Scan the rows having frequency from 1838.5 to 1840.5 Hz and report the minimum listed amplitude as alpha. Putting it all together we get 3.699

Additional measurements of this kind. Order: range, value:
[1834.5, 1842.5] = 3.151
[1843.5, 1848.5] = 2.075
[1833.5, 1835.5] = 3.767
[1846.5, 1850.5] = 2.444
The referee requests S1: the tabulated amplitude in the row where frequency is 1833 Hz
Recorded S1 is 3.555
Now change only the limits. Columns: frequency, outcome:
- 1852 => 3.376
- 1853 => 3.354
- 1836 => 3.816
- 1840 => 3.699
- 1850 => 3.29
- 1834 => 3.767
